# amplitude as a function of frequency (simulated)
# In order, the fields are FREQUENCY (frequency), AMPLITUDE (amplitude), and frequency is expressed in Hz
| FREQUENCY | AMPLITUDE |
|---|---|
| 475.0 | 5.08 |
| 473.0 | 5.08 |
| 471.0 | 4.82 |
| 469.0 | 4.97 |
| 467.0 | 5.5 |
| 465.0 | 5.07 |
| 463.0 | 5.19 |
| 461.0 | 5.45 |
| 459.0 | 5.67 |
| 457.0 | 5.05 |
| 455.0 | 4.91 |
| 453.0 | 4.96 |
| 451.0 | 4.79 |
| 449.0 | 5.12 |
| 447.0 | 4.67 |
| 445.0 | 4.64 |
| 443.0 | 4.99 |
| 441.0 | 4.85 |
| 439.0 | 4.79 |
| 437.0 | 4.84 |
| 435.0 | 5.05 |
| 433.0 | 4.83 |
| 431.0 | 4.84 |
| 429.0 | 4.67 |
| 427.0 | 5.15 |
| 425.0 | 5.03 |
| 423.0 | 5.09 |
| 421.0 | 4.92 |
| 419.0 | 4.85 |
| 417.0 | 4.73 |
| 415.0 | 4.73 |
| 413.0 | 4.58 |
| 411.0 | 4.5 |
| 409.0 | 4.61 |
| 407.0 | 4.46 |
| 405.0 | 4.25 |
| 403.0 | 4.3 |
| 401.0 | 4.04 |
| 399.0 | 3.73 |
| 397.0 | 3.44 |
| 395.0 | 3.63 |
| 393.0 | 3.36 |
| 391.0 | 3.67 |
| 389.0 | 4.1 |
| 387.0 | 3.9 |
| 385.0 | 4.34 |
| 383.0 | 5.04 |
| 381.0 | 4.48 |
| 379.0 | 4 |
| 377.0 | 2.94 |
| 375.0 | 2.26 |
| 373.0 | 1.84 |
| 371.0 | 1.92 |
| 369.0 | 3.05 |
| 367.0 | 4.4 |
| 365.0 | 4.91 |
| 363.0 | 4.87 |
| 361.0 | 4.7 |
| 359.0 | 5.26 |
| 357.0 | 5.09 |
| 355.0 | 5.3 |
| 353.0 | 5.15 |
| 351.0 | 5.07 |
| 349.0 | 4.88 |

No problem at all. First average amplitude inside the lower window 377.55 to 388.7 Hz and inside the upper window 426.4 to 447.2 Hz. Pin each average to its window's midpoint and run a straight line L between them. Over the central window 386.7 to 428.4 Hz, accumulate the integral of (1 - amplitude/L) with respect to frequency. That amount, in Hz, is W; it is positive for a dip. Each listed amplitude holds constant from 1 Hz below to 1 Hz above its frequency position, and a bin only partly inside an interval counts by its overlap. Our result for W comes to 1.9 Hz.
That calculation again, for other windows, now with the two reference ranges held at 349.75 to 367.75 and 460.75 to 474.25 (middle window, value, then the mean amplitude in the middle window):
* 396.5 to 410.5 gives 2.5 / 4.16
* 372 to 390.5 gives 5.0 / 3.66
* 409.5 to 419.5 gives 0.8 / 4.67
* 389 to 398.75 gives 2.8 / 3.6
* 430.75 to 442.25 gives 0.5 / 4.87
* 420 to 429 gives 0.1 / 5.01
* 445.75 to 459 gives 0.4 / 4.97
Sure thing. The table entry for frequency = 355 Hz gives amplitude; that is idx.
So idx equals 5.3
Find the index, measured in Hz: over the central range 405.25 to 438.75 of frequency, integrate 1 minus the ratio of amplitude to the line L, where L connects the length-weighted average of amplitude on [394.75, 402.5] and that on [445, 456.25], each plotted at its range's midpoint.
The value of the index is -4.2 Hz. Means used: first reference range 3.76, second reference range 4.87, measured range 4.79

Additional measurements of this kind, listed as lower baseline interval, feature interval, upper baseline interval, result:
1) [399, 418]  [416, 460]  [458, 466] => 0.0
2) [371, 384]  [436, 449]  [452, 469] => -0.1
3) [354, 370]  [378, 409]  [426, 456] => 4.6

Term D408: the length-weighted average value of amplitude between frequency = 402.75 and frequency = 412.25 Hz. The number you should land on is 4.44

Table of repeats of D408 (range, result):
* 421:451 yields 4.89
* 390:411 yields 3.98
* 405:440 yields 4.79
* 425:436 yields 4.92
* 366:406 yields 3.63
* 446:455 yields 4.89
